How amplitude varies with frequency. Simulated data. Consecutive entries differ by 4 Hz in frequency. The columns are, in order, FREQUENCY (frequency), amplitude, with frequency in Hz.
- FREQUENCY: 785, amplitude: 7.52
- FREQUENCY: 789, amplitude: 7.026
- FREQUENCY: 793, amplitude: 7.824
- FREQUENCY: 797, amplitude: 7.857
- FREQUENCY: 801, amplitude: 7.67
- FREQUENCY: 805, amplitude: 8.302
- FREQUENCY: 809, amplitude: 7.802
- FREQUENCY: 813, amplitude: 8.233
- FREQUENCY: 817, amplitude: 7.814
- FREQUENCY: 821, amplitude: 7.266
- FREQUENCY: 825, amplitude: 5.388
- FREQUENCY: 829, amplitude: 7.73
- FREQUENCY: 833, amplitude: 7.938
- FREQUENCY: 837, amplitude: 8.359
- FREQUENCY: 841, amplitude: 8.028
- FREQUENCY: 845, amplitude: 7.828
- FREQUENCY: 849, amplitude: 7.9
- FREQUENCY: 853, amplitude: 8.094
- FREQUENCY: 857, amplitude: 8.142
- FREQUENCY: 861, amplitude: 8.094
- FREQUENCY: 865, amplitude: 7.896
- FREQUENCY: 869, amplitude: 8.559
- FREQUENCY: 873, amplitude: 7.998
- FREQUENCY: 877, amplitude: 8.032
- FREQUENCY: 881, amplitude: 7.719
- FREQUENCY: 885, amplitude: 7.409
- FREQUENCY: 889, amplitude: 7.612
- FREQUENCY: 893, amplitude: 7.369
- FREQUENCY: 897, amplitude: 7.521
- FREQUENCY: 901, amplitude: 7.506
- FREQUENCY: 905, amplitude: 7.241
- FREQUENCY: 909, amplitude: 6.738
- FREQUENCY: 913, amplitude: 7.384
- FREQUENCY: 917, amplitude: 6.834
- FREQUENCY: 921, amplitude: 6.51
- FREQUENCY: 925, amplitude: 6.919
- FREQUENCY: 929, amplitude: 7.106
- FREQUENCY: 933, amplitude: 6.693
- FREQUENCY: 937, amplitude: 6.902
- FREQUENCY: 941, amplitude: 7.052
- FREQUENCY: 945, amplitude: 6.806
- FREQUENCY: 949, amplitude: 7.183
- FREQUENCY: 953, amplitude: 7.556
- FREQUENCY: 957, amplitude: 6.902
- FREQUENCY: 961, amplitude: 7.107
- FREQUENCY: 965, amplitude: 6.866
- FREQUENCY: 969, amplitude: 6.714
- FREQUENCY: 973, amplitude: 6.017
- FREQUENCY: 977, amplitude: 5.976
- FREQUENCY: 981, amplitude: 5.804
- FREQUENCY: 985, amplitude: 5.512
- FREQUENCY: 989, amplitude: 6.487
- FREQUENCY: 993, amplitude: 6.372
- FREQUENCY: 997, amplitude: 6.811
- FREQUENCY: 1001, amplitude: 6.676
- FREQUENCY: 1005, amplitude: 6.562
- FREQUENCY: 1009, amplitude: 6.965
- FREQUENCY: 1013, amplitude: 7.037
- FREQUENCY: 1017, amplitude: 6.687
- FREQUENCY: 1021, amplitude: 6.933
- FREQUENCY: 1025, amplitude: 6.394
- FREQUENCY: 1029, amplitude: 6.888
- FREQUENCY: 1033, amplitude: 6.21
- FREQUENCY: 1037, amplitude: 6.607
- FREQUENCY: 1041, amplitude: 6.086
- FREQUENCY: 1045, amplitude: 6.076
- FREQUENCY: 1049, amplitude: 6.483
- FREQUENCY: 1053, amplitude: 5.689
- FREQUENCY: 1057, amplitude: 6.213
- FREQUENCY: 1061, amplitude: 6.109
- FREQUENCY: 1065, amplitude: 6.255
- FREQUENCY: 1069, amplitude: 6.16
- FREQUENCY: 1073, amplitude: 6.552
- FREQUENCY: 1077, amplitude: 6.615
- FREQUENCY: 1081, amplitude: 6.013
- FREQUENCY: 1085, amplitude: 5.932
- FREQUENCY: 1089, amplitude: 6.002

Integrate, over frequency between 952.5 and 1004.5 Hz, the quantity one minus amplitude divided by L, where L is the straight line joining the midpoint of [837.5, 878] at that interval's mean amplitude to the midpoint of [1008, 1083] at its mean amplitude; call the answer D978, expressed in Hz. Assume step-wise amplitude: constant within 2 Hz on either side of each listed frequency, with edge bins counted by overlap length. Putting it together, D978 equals 3.8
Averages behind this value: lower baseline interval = 8.07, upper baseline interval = 6.41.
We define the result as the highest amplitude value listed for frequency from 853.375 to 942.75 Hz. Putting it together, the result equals 8.559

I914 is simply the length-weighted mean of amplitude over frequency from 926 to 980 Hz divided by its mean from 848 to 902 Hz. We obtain 0.9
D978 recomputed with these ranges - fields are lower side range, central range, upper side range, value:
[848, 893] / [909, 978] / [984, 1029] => 3.4 Hz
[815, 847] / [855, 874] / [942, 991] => -2.2 Hz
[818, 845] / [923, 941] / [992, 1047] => 0.2 Hz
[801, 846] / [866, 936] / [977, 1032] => -1.6 Hz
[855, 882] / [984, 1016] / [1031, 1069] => 0.5 Hz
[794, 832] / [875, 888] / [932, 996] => -1.0 Hz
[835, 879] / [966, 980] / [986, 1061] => 1.5 Hz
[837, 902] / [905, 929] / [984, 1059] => 1.6 Hz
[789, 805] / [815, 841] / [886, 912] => 0.6 Hz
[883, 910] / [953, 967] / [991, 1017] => -0.1 Hz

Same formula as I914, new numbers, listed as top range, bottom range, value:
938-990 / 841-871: 0.82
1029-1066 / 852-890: 0.78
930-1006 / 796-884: 0.85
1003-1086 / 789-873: 0.82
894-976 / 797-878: 0.89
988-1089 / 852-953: 0.87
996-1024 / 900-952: 0.97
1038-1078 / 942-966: 0.88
